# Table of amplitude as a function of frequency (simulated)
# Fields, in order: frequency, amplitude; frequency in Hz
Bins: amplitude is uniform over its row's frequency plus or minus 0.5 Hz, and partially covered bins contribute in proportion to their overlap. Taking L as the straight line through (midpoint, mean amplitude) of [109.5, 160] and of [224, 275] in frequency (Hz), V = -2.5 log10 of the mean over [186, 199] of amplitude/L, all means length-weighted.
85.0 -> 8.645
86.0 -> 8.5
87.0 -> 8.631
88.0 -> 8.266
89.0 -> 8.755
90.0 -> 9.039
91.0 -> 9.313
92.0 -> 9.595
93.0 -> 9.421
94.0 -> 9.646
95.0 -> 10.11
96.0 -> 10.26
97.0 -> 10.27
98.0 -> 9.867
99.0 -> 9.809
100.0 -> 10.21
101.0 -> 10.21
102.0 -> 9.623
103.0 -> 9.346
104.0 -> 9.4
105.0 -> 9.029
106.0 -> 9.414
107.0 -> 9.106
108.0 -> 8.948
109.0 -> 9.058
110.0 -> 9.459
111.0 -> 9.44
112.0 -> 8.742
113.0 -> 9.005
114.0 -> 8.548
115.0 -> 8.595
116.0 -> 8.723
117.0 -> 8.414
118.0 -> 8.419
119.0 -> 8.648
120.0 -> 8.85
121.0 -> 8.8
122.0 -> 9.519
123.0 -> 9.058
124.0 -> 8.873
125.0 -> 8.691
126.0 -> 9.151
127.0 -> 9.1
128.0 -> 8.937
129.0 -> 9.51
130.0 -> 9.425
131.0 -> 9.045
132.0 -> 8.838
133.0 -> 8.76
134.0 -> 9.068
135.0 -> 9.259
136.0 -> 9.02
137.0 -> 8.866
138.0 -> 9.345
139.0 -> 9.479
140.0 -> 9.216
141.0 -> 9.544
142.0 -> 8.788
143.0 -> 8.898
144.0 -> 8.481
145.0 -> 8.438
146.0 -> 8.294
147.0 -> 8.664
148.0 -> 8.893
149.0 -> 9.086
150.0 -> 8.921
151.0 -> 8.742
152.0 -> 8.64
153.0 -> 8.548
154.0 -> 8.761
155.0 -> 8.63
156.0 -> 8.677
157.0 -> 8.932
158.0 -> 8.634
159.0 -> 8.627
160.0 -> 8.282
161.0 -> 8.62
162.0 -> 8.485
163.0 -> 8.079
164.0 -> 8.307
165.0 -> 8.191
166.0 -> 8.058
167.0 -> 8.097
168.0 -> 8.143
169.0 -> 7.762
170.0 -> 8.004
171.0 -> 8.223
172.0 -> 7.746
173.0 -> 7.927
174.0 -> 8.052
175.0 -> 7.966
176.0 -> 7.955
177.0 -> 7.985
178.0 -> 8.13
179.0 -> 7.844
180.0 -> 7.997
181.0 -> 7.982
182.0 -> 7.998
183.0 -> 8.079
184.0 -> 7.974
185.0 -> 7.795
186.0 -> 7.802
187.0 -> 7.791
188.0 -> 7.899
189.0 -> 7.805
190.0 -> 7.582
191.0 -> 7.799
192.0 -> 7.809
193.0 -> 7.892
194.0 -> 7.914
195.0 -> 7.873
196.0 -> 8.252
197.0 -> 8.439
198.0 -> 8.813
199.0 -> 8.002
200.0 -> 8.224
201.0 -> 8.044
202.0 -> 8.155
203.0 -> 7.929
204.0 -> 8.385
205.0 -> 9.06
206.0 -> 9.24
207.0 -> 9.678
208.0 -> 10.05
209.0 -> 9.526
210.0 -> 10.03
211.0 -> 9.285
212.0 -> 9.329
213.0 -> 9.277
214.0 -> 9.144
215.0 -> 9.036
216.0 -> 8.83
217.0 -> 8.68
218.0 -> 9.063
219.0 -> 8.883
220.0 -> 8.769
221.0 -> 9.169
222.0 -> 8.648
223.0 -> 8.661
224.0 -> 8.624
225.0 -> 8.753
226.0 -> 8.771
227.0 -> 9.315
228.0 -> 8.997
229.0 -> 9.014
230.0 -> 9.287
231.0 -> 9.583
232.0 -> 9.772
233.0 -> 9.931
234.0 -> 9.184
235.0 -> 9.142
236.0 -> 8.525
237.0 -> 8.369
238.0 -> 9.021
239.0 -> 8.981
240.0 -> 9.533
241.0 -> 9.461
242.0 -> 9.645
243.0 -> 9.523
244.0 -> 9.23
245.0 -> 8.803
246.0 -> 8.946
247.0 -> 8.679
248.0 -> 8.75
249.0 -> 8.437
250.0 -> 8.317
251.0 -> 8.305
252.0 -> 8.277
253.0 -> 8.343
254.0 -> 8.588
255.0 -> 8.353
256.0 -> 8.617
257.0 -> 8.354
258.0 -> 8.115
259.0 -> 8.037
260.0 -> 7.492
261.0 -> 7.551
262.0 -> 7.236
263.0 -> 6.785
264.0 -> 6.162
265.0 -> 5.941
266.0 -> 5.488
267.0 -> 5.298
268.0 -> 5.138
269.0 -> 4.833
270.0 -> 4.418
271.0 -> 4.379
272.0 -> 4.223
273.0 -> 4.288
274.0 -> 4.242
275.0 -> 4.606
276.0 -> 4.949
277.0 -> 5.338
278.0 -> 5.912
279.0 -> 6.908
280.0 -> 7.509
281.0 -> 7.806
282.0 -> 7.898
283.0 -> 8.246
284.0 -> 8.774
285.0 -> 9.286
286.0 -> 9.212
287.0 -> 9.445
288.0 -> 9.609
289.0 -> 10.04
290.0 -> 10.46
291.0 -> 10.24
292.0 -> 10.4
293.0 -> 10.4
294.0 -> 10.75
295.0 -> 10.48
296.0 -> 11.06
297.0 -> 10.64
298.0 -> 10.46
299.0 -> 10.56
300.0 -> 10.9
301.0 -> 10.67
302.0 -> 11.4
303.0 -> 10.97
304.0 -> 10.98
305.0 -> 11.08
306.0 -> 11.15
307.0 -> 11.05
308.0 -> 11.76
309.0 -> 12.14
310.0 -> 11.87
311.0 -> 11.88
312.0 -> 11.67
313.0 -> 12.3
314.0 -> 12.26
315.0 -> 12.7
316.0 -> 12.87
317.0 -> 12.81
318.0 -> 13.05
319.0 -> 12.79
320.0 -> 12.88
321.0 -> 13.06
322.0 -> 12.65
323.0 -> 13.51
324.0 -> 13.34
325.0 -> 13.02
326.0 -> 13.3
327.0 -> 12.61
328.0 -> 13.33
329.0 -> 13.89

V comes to 0.05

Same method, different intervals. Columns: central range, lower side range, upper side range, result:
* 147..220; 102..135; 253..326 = 0.09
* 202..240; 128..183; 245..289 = -0.17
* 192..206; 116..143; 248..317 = 0.08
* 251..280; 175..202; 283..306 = 0.44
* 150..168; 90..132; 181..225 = 0.05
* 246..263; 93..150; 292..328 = 0.33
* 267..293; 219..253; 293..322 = 0.44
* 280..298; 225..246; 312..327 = 0.19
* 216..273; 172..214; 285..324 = 0.19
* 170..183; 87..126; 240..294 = 0.07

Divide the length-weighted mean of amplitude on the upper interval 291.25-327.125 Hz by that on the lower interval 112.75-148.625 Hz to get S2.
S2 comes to 1.3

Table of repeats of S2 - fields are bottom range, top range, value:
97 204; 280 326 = 1.29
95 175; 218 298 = 0.92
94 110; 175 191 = 0.82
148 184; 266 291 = 0.82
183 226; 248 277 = 0.77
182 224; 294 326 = 1.39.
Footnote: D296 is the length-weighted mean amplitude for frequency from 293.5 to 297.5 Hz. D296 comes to 10.7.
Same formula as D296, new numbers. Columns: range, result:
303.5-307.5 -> 11.1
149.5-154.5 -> 8.72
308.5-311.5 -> 12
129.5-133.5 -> 9.02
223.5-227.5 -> 8.87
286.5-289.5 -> 9.7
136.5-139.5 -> 9.23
